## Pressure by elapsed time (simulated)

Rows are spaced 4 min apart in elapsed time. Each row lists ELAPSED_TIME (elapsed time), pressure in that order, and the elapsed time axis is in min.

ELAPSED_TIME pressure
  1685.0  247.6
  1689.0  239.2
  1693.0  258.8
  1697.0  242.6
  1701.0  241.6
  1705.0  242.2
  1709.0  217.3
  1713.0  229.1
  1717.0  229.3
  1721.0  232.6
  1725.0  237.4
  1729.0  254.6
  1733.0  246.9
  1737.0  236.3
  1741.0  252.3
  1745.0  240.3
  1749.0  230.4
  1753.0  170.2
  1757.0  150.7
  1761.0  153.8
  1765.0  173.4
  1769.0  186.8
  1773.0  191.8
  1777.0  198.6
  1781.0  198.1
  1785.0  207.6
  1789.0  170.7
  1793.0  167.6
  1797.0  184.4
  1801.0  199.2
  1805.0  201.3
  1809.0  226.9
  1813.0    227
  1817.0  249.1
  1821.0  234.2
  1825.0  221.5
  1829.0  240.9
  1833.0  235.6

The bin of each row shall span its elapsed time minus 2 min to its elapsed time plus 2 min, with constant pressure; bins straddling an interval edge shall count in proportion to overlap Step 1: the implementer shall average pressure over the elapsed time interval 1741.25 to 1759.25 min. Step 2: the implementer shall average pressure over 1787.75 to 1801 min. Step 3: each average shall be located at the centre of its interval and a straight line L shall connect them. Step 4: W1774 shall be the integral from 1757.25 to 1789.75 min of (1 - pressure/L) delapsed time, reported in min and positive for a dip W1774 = 0.9 min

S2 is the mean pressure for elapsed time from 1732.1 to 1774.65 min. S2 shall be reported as 202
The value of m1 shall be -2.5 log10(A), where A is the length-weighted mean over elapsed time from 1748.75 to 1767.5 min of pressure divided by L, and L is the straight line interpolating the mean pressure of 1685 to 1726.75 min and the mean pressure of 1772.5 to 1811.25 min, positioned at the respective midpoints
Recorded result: 0.23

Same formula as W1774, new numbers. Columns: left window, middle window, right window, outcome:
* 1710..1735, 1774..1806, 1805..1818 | 5.5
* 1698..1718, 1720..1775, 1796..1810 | 2.4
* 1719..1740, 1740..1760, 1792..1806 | 2.0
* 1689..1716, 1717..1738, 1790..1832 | -0.7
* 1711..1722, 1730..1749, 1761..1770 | -3.7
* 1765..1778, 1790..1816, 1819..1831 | 1.6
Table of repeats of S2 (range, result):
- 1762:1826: 201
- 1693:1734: 238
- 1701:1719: 231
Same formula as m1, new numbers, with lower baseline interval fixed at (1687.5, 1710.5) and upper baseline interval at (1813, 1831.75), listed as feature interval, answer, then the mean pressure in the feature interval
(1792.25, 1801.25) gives 0.279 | 183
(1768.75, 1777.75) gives 0.228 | 193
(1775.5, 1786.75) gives 0.178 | 201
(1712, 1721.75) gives 0.045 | 230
